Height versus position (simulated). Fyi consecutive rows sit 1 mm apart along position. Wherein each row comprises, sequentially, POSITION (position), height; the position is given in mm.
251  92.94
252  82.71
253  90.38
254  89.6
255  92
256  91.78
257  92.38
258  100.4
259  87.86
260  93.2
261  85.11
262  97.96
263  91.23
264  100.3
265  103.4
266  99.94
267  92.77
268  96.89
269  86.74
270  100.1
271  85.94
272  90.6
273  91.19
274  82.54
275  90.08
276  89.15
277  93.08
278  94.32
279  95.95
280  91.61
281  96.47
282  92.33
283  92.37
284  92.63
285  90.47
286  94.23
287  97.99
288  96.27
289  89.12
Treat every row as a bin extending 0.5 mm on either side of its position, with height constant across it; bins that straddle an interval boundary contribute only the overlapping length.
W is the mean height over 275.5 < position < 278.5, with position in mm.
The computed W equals 92.2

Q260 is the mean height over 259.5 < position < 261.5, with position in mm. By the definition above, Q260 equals 89.2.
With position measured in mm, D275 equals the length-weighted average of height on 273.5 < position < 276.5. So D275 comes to 87.3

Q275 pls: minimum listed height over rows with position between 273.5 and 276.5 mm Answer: 82.54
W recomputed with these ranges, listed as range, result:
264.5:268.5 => 98.2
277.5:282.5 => 94.1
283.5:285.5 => 91.5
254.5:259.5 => 92.9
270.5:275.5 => 88.1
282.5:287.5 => 93.5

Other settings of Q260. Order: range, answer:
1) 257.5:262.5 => 92.9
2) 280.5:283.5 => 93.7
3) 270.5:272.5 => 88.3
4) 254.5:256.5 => 91.9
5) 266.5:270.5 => 94.1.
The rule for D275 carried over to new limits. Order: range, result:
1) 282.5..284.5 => 92.5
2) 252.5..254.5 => 90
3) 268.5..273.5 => 90.9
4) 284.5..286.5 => 92.3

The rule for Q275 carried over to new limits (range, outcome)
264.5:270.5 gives 86.74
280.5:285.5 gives 90.47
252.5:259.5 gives 87.86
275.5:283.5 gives 89.15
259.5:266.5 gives 85.11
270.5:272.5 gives 85.94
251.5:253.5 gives 82.71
